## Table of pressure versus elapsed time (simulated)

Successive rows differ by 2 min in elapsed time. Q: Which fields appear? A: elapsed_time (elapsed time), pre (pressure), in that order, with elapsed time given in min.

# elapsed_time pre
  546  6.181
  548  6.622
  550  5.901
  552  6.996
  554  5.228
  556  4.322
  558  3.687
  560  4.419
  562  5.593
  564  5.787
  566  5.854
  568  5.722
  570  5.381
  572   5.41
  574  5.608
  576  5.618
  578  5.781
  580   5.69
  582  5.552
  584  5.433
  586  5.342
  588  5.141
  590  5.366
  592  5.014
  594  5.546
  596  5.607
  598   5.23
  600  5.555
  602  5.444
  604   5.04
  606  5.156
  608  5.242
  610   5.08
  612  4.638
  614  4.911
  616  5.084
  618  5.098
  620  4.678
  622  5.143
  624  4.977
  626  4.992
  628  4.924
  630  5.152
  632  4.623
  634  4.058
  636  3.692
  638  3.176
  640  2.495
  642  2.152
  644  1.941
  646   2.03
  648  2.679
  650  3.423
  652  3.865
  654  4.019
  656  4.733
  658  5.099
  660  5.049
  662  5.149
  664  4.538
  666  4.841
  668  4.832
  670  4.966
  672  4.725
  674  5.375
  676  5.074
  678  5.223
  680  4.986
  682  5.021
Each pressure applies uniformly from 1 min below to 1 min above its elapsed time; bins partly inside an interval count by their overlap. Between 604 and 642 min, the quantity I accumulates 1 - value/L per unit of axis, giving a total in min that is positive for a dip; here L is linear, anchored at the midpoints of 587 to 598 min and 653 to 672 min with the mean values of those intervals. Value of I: 4.0 min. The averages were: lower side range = 5.33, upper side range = 4.8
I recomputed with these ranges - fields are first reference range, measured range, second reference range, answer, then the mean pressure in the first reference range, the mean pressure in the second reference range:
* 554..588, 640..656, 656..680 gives 6.6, 5.32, 4.98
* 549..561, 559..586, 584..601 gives -1.6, 5.09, 5.35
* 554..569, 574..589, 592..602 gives -0.7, 5.07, 5.43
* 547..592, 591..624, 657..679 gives 0.8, 5.46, 4.99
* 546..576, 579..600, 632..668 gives -2.0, 5.5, 3.76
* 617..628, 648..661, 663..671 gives 1.6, 4.97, 4.79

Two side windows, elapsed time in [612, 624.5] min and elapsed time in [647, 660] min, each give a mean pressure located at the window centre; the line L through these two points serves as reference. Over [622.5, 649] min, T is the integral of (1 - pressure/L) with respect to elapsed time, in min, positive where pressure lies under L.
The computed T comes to 5.37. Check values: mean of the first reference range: 4.95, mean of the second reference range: 4.05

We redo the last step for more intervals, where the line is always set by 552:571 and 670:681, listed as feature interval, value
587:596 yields -0.2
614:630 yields 0.4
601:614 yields 0.2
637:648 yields 5.9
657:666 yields 0.2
